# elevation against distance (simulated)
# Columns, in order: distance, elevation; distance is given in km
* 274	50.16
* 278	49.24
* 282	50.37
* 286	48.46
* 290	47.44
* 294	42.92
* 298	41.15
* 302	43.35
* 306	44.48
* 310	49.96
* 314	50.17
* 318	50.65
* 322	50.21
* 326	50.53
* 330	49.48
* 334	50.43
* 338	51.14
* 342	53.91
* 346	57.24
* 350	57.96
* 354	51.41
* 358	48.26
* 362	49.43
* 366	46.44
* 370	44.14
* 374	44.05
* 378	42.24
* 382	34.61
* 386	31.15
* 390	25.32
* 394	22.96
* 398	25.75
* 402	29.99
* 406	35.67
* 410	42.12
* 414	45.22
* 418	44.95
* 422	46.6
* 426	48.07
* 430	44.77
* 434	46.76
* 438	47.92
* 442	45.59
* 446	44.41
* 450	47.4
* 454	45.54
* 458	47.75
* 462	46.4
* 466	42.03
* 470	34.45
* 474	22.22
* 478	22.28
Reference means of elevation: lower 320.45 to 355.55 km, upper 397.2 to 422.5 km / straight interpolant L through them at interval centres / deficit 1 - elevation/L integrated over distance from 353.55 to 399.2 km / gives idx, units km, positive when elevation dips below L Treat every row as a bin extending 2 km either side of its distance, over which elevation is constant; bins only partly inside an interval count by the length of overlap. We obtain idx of 7.04 km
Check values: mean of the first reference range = 52.5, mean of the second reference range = 38.8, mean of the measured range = 38.6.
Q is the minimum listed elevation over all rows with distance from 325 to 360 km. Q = 48.26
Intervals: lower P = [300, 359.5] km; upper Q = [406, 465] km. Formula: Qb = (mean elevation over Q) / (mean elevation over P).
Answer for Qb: 0.90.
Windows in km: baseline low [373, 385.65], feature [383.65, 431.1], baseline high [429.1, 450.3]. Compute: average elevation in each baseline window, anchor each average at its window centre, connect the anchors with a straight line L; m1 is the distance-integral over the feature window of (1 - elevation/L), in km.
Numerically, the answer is 6.5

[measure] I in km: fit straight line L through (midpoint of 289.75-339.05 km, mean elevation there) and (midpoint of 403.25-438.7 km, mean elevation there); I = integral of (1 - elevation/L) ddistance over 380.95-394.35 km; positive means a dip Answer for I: 4.91 km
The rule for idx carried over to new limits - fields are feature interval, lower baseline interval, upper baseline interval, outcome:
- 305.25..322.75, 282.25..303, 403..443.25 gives -1.7 km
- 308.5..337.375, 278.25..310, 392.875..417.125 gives -4.9 km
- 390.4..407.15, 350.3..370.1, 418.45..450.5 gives 6.9 km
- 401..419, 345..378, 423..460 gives 2.9 km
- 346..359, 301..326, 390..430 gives -2.8 km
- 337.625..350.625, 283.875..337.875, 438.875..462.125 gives -2.2 km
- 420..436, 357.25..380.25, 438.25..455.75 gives -0.2 km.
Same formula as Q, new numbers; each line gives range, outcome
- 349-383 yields 34.61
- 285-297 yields 42.92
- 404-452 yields 35.67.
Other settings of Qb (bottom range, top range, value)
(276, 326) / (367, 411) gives 0.73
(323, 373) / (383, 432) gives 0.73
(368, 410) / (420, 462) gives 1.37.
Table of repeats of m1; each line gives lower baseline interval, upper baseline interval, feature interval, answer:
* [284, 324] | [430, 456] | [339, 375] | -3.0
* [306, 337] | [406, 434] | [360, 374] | 0.4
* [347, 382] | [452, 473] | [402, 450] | -0.1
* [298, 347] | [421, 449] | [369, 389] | 4.0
